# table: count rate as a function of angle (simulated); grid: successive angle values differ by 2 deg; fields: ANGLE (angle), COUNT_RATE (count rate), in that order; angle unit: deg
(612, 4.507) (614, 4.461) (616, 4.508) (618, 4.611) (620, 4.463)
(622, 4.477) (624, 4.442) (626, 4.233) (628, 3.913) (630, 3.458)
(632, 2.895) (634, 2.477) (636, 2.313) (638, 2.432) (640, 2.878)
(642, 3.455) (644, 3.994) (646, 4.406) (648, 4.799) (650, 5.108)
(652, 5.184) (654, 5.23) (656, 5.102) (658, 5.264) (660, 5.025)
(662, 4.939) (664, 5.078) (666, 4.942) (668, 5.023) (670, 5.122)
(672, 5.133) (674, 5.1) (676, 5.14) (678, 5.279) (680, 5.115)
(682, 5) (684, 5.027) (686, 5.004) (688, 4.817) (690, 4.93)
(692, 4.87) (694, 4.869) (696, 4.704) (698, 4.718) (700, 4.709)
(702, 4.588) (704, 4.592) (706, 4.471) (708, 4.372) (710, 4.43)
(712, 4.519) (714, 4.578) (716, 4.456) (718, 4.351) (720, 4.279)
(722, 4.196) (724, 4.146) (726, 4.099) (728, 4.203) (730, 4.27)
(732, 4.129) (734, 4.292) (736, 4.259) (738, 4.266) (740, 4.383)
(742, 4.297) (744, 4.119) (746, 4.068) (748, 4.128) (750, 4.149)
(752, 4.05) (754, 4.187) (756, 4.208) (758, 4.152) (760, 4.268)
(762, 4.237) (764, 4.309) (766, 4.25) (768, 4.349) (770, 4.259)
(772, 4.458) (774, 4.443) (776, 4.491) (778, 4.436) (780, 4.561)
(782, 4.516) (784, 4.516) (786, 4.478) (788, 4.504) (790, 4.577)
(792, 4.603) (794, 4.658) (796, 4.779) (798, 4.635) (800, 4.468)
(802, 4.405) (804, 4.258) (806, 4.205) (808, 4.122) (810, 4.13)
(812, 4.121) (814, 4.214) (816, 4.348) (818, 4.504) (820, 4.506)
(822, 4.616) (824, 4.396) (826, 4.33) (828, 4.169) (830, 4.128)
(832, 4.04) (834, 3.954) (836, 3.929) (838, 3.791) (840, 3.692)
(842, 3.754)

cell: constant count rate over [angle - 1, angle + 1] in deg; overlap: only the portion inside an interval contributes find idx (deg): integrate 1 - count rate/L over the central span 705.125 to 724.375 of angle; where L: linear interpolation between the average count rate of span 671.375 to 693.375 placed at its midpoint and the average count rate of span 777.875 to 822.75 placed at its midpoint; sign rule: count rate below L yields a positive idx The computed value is 1.9 deg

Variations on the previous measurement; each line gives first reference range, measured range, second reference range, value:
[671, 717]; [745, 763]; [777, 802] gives 1.9 deg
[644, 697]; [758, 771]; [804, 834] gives 0.7 deg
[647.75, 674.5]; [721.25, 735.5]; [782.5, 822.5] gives 1.7 deg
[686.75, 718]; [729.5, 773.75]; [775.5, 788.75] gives 3.1 deg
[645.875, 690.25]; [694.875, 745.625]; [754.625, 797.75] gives 4.0 deg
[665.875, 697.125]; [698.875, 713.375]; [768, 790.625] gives 1.0 deg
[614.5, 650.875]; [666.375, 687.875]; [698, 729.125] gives -4.8 deg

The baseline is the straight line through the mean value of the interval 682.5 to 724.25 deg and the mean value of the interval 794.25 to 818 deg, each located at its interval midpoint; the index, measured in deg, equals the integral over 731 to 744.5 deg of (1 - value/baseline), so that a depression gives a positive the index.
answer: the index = 0.8 deg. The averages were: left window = 4.61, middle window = 4.25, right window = 4.35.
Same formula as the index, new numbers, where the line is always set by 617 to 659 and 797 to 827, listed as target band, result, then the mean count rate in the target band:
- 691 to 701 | -1.50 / 4.77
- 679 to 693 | -2.81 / 4.97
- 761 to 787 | -0.74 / 4.41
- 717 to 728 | -0.04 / 4.21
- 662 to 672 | -2.28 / 5.04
